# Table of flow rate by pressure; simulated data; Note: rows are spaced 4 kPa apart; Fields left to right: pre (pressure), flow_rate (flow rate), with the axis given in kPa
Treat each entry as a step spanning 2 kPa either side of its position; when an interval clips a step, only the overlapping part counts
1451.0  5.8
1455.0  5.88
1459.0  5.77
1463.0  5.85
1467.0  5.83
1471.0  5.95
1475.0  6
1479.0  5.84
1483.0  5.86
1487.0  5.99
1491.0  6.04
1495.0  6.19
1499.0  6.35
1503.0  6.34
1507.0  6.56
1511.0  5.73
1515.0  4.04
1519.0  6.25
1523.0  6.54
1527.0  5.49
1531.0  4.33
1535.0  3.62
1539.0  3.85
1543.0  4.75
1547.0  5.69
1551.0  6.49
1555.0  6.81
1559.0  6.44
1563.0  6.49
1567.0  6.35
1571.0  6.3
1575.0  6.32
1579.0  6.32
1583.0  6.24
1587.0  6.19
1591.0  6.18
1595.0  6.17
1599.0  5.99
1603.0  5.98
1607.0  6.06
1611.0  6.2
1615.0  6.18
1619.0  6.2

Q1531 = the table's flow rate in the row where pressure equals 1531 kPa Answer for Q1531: 4.33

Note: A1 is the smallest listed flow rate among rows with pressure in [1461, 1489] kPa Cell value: 5.83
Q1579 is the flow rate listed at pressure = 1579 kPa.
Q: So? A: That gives 6.32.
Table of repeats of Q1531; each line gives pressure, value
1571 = 6.3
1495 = 6.19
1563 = 6.49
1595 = 6.17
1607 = 6.06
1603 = 5.98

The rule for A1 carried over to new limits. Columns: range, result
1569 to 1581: 6.3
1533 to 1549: 3.62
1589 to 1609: 5.98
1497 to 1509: 6.34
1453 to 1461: 5.77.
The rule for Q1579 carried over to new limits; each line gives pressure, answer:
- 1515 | 4.04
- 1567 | 6.35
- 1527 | 5.49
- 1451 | 5.8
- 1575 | 6.32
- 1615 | 6.18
